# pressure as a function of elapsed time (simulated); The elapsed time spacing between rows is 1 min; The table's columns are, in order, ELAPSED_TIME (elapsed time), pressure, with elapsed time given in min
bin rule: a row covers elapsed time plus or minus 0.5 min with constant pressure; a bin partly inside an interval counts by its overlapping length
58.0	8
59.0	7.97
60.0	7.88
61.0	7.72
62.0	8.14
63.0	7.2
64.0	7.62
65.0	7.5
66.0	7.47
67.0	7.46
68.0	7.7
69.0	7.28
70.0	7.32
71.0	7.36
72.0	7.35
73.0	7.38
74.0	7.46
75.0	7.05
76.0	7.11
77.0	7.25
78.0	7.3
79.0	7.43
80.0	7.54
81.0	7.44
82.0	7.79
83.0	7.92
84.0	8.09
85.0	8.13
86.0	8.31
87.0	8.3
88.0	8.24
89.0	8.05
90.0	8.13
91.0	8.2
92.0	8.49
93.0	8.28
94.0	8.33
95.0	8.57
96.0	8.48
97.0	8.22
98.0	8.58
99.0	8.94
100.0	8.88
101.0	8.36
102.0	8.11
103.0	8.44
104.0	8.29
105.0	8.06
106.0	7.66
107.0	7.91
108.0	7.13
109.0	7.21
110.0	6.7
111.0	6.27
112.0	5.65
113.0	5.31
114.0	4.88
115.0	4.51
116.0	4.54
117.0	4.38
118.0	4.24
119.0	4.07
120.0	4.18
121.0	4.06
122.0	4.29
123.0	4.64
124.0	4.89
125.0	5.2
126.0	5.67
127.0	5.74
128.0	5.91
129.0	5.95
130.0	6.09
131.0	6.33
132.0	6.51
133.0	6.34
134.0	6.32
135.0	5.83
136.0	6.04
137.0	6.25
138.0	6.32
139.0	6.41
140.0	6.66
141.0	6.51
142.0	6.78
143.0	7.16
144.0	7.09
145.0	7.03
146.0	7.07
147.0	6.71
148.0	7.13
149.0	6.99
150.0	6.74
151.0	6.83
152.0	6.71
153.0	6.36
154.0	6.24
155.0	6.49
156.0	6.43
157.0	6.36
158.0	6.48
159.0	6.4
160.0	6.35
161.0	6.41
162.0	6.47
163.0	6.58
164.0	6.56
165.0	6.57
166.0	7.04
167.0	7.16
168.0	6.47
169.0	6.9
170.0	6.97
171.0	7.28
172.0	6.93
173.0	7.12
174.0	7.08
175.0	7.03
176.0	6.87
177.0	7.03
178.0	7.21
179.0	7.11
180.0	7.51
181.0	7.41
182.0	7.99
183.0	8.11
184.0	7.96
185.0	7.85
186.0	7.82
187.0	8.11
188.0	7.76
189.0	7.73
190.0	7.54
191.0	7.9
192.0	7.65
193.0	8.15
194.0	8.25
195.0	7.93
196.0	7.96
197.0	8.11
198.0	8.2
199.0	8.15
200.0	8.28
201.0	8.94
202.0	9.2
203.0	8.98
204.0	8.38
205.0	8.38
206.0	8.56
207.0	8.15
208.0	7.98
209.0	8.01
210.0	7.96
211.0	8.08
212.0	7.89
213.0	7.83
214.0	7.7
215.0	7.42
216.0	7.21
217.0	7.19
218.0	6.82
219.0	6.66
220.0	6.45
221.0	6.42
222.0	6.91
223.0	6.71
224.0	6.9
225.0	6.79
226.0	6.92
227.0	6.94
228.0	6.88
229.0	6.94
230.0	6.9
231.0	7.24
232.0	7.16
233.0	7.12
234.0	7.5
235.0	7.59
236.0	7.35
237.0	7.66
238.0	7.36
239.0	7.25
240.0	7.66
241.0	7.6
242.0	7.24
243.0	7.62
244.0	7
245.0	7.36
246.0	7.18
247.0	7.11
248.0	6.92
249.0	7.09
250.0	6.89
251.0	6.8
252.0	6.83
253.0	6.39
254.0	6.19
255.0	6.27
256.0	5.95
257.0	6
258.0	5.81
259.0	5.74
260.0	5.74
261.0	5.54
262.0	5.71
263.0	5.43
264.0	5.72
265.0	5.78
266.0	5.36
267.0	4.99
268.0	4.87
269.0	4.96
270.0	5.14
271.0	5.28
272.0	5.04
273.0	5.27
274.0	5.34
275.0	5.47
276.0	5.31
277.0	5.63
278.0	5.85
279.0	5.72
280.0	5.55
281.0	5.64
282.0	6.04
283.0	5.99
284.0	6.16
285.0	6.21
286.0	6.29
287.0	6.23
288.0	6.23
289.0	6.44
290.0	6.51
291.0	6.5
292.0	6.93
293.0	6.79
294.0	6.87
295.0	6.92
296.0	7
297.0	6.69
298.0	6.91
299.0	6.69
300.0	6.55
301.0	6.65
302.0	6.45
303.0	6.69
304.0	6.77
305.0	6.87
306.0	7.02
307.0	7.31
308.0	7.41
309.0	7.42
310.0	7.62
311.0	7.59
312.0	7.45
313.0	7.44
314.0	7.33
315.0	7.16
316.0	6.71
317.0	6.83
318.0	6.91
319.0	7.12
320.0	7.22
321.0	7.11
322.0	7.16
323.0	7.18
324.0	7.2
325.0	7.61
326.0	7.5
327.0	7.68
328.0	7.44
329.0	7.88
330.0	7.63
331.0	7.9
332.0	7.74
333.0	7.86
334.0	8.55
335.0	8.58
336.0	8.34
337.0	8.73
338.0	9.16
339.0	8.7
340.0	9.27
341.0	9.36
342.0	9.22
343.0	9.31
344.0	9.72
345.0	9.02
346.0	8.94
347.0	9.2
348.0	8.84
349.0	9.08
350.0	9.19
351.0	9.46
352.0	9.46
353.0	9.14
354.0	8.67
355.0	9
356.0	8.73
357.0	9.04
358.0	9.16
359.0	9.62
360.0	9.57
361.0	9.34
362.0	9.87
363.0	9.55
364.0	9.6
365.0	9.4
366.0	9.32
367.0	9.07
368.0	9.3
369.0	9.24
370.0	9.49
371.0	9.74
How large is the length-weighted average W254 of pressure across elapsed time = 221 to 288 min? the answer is 6.36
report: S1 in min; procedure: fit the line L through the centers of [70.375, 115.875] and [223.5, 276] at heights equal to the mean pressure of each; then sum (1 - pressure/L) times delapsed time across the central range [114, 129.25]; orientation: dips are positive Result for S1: 5.3 min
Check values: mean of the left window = 7.6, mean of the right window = 6.45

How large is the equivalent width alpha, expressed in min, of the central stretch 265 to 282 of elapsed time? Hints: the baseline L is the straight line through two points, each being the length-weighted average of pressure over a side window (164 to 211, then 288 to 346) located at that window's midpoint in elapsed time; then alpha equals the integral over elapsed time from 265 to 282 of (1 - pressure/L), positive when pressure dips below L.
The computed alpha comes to 5.0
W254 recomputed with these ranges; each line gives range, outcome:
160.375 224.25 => 7.53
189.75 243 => 7.6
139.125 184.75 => 6.9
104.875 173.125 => 6.22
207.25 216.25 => 7.81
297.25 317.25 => 7.04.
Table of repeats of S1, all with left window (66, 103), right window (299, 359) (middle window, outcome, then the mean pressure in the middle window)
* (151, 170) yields 3.3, 6.57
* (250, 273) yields 6.5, 5.72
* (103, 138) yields 9.2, 5.84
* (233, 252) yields 1.7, 7.27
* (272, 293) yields 5.3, 5.96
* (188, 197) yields 0.1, 7.89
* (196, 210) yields -0.7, 8.38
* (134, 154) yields 3.3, 6.65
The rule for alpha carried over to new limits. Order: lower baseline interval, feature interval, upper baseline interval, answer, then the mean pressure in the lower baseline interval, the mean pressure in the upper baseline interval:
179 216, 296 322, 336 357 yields 5.3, 8.03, 9.09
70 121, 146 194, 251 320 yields -1.5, 7.26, 6.29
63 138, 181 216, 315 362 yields -2.4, 6.93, 8.42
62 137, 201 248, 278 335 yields -3.4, 6.95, 6.96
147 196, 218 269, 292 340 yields 4.4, 7.13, 7.38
